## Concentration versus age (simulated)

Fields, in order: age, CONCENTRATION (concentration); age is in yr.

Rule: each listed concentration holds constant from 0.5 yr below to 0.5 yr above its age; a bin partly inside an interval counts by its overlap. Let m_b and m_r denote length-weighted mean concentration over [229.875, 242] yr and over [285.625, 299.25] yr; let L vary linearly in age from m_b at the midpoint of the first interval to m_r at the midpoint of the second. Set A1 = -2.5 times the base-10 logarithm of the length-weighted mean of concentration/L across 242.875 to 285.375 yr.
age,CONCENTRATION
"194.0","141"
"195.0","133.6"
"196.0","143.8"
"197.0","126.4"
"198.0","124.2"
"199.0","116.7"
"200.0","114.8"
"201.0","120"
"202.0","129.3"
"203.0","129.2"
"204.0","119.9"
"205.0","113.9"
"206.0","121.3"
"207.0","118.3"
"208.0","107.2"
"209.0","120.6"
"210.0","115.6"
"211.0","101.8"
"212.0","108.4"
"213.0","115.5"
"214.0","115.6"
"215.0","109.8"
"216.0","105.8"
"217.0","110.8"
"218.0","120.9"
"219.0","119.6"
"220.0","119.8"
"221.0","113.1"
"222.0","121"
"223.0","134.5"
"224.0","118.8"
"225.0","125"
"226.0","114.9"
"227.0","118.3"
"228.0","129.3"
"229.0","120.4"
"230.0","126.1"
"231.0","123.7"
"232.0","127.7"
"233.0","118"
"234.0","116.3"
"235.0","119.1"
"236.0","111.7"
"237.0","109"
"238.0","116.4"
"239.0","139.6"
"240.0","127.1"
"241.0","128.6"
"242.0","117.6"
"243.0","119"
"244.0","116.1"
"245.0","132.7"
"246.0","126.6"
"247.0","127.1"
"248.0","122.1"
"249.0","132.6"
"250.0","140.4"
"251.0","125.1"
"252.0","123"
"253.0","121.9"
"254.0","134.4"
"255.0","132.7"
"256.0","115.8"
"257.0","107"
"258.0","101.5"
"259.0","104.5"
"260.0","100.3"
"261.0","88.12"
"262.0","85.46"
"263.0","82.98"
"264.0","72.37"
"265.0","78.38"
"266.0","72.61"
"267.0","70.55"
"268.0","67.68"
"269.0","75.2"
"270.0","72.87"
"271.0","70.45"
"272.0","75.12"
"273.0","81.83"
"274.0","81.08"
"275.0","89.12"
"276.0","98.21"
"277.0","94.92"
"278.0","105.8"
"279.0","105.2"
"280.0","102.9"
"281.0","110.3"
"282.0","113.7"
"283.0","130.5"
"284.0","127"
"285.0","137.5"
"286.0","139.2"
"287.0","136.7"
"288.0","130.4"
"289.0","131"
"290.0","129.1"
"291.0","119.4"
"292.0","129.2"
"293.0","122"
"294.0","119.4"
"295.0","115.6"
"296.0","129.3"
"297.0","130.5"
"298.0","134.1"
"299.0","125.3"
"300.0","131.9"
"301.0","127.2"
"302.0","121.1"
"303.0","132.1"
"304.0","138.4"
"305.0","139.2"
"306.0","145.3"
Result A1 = 0.20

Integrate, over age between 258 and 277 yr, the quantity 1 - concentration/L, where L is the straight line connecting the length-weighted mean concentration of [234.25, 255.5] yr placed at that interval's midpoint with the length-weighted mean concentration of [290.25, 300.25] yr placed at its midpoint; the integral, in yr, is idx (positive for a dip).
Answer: 6.5 yr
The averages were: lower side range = 125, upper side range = 126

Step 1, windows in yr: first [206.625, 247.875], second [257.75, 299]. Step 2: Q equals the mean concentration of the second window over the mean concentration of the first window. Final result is 0.87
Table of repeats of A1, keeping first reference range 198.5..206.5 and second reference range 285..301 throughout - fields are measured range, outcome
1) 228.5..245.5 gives 0.017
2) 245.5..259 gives 0.016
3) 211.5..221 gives 0.072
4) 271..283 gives 0.299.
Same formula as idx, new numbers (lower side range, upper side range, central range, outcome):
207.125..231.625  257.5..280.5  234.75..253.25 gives -4.09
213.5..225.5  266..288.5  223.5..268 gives -1.60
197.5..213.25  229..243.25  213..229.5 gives 0.13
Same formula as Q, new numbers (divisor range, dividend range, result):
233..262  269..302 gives 0.95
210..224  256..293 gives 0.88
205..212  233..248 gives 1.07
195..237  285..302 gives 1.08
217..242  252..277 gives 0.75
